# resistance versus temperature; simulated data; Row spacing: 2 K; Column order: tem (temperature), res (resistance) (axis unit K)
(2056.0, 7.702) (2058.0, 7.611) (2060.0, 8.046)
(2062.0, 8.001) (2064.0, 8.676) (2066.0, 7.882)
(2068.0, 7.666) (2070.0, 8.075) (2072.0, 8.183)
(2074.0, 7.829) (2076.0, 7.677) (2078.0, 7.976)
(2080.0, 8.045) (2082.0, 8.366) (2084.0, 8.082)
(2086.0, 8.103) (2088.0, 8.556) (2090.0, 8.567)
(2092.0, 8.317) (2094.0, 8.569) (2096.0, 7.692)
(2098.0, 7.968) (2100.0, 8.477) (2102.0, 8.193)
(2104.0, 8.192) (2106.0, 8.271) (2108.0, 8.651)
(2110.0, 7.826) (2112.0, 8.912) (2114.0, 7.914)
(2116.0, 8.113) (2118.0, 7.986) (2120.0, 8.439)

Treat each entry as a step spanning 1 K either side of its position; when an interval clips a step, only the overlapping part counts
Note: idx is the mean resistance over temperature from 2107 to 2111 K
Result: 8.24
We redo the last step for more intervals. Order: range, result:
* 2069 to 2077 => 7.94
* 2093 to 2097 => 8.13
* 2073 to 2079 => 7.83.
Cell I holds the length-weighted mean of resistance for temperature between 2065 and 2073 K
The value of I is 7.95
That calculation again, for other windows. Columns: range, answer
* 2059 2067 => 8.15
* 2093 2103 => 8.18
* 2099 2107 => 8.28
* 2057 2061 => 7.83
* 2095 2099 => 7.83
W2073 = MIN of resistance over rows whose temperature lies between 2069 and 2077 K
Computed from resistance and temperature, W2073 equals 7.677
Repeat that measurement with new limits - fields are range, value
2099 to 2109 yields 8.192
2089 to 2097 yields 7.692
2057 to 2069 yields 7.611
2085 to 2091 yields 8.103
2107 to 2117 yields 7.826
